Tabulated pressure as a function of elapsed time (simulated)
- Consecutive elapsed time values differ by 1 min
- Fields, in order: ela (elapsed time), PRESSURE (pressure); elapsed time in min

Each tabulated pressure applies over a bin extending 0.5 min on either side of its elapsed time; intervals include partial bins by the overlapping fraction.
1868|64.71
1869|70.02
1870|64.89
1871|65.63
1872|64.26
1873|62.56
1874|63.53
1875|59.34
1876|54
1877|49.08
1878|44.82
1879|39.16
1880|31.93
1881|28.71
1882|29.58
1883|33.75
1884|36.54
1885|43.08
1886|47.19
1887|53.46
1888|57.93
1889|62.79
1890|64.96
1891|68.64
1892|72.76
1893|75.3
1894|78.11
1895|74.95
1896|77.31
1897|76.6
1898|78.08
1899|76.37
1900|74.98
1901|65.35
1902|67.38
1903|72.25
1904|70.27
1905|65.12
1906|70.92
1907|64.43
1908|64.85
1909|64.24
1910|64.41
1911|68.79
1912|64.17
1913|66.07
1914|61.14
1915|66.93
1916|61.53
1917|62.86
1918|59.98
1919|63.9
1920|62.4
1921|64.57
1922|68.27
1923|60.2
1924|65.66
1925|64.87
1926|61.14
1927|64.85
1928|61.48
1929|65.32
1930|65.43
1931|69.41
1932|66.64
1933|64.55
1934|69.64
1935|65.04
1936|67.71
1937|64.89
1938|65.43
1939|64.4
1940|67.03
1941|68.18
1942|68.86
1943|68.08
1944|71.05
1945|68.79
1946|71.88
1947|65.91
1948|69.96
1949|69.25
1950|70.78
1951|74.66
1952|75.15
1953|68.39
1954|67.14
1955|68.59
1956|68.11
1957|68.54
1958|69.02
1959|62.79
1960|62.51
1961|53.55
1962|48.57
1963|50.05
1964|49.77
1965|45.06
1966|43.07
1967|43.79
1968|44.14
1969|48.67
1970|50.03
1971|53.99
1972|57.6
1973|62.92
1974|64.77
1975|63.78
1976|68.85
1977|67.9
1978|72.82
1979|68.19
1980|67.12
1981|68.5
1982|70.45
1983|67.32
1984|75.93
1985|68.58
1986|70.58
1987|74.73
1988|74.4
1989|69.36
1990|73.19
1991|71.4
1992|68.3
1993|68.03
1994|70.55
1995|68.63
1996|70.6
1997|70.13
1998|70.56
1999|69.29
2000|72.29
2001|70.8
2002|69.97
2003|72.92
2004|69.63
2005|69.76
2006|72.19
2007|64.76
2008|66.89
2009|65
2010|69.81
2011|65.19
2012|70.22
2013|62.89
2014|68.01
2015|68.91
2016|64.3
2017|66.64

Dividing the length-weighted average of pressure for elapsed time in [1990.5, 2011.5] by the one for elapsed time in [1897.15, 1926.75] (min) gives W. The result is 1.05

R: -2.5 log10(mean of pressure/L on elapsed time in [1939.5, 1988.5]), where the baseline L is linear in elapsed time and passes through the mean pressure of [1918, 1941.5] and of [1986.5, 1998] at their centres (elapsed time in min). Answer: 0.07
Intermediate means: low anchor 65.1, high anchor 70.8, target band 64.1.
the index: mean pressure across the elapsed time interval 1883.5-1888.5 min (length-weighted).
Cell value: 47.6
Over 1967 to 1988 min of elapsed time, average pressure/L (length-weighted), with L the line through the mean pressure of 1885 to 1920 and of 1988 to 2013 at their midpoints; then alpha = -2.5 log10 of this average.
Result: 0.078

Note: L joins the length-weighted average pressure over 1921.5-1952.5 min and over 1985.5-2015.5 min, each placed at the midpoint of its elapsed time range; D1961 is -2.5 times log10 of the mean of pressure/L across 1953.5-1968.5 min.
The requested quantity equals 0.21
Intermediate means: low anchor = 67.2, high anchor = 69.6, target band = 56.3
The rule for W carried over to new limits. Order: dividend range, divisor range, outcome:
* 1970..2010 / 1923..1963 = 1.04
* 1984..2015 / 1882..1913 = 1.08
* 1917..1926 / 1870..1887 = 1.33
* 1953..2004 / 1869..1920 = 1.05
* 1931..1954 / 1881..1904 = 1.10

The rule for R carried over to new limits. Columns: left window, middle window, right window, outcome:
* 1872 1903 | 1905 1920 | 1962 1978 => -0.127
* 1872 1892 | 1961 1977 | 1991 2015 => 0.191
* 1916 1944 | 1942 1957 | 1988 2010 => -0.051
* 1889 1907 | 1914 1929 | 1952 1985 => 0.079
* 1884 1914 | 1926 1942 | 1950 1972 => -0.069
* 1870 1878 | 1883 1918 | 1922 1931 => -0.062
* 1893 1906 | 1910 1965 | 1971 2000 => 0.098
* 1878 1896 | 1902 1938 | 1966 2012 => -0.137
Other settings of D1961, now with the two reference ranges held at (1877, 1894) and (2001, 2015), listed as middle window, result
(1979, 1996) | -0.081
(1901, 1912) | -0.248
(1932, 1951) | -0.163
